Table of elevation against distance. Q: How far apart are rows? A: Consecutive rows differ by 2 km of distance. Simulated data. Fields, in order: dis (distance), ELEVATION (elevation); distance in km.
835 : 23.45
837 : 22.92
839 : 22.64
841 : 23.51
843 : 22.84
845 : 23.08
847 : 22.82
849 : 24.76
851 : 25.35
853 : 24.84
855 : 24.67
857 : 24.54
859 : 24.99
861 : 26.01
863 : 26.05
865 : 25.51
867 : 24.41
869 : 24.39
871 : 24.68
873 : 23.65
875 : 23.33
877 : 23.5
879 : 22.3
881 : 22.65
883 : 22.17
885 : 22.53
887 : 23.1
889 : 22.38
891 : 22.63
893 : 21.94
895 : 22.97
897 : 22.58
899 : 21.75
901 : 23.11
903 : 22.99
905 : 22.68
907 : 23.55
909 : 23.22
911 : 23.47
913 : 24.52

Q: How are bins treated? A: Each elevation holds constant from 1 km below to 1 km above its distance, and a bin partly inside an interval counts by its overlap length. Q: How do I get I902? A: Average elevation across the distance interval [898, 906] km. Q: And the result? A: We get 22.6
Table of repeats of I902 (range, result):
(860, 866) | 25.9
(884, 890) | 22.7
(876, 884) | 22.7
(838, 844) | 23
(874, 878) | 23.4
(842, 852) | 23.8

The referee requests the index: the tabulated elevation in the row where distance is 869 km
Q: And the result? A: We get 24.39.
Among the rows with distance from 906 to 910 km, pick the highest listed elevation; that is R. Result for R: 23.55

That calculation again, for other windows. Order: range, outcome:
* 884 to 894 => 23.1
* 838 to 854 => 25.35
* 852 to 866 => 26.05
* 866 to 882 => 24.68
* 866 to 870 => 24.41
